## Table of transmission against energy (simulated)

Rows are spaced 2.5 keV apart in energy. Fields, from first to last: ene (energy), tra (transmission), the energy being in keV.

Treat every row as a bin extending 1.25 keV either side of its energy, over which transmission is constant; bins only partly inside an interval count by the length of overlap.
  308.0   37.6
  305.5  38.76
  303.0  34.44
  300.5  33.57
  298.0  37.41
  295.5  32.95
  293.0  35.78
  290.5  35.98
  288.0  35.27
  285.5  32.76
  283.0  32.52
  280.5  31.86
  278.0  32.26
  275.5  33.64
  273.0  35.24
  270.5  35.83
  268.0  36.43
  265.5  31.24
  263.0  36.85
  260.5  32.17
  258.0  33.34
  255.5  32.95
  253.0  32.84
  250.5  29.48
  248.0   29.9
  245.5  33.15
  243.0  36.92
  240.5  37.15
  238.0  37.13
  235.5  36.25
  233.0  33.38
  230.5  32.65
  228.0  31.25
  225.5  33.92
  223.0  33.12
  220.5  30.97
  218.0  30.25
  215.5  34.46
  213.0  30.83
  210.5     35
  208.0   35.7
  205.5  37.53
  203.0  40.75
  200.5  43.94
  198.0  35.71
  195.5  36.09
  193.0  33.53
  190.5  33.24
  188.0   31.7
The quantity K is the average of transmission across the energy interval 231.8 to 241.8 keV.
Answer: 36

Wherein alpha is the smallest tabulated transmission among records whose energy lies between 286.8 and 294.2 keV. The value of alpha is 35.27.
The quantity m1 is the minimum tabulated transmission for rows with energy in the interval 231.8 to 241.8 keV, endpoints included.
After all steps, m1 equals 33.38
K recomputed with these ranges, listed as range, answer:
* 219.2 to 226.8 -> 32.6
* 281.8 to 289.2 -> 33.5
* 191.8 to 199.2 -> 35.1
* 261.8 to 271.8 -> 35.1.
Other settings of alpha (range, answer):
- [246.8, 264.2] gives 29.48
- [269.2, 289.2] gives 31.86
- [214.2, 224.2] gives 30.25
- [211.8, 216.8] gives 30.83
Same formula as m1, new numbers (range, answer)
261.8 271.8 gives 31.24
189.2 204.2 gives 33.24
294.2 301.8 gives 32.95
